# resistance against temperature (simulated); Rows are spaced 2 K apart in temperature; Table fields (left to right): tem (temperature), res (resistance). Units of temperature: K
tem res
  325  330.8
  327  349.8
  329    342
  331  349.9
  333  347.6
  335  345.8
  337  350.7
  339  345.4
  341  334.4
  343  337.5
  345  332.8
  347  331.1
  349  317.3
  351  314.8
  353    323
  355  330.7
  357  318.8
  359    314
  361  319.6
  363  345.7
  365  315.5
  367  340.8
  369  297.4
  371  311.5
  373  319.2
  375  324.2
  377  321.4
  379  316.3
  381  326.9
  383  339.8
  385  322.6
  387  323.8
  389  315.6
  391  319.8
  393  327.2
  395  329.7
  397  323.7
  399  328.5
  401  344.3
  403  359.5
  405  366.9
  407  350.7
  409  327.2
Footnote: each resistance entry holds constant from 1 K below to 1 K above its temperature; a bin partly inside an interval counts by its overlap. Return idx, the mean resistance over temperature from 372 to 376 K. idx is 322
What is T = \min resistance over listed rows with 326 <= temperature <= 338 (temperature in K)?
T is 342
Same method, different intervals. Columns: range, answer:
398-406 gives 328.5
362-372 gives 297.4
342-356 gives 314.8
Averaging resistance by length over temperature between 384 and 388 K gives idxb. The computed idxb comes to 323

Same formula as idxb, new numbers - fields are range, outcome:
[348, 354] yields 318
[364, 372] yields 316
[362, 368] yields 334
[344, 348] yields 332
